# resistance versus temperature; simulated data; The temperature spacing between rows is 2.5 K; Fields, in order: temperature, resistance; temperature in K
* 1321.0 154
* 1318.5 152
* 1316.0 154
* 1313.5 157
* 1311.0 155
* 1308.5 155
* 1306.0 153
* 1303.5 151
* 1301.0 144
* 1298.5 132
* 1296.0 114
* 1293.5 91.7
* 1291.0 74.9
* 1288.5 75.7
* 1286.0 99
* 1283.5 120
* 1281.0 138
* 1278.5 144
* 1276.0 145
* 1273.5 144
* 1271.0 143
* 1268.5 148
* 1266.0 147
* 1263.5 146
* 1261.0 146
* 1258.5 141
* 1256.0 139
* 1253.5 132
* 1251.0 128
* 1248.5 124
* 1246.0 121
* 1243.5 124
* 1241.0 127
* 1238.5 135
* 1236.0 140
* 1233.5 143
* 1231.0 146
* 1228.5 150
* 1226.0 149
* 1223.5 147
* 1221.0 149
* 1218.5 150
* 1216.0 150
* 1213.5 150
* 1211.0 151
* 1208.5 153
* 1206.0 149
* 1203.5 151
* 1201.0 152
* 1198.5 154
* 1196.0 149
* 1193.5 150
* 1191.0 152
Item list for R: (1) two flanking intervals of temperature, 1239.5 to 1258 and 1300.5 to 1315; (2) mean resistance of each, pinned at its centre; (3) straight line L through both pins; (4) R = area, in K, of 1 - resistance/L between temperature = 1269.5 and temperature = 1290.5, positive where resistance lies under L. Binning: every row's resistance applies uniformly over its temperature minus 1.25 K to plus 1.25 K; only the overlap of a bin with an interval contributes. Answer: 2.45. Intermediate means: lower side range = 128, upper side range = 153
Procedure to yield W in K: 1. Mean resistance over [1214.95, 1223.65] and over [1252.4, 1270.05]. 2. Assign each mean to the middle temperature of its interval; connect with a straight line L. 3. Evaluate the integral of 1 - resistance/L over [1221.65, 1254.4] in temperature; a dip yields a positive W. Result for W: 2.3 K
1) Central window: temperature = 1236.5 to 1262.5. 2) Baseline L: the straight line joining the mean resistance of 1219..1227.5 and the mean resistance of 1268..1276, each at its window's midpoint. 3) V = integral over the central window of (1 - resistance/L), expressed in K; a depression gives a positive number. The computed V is 2.6 K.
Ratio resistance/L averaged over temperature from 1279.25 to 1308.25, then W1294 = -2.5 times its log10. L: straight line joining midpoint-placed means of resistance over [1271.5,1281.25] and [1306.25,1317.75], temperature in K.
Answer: 0.24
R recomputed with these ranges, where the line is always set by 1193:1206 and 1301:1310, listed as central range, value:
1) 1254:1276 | 1.11 K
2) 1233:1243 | 1.09 K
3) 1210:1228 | 0.21 K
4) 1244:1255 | 1.82 K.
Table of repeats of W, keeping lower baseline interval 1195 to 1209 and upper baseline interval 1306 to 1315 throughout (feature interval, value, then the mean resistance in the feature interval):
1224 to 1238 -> 0.66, 145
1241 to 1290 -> 7.07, 131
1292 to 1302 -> 2.33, 119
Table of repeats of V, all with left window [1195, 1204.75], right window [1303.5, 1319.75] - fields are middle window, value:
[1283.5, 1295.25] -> 4.85 K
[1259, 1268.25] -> 0.42 K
